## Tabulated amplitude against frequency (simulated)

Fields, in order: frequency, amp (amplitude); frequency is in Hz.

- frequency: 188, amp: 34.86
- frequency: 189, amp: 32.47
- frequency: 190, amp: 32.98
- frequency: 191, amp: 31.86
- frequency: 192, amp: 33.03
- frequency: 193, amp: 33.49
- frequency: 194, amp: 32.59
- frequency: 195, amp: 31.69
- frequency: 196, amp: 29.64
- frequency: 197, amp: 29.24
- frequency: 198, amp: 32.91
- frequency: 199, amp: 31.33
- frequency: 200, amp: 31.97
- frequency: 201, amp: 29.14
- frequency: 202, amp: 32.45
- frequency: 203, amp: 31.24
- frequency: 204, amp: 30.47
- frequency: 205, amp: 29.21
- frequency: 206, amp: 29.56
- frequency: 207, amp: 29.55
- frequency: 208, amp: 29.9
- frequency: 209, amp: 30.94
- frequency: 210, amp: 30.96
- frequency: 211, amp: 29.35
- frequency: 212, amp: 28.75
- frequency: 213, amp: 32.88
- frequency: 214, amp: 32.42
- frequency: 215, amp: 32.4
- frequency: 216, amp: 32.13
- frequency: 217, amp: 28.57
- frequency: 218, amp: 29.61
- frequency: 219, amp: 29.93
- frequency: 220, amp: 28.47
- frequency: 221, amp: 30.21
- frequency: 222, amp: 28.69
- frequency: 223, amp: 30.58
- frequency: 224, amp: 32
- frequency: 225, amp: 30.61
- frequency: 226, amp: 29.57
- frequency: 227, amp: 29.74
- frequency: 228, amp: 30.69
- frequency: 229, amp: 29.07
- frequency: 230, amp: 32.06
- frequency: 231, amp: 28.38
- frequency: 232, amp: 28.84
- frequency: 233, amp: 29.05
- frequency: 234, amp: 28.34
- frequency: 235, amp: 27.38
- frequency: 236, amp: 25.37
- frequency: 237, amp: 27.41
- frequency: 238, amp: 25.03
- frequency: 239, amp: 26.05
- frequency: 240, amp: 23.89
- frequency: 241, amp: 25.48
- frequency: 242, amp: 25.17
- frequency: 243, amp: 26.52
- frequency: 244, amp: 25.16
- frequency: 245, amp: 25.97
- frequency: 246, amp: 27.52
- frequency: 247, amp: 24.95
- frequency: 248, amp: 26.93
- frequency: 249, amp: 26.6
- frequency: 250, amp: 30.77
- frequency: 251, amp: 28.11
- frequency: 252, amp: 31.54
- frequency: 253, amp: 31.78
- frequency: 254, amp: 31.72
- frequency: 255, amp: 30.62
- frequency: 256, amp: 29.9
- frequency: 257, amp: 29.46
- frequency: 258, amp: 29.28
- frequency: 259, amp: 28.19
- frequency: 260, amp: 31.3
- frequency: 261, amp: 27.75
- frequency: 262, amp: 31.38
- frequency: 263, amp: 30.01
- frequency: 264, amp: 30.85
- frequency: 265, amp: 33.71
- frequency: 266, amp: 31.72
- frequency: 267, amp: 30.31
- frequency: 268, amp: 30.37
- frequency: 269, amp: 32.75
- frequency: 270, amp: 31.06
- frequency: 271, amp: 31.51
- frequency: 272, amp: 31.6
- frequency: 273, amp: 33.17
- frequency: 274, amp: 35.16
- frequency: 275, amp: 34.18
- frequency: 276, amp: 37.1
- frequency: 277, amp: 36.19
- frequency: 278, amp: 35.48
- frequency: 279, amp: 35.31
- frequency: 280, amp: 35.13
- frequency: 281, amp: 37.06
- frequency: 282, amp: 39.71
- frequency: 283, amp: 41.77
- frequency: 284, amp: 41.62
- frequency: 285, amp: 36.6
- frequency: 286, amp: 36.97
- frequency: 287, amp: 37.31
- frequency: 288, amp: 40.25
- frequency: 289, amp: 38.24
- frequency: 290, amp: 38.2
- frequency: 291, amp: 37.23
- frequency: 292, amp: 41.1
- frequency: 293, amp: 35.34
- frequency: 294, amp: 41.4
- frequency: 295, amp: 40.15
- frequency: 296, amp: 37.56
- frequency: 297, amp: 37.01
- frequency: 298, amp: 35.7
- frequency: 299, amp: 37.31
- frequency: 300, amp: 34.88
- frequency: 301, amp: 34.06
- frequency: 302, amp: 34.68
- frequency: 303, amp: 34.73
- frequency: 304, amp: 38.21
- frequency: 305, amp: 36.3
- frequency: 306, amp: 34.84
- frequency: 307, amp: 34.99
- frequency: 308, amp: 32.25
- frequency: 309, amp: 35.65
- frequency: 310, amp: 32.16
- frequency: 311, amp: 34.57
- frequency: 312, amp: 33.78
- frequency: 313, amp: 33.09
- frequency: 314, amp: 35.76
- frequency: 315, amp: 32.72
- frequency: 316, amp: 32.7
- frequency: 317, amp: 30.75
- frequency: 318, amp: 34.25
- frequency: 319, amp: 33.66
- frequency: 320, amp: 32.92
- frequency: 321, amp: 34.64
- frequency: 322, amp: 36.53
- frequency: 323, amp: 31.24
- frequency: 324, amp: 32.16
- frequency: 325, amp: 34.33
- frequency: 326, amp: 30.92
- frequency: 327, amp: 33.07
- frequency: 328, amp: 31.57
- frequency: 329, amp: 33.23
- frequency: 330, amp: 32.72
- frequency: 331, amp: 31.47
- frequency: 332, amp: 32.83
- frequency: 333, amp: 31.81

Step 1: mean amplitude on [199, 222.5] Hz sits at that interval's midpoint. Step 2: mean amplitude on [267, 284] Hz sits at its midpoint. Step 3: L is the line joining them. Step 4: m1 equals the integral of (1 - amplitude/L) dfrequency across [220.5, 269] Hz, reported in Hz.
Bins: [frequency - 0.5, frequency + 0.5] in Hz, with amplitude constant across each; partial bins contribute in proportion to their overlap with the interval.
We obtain 5.7 Hz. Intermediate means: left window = 30.4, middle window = 28.9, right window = 34.9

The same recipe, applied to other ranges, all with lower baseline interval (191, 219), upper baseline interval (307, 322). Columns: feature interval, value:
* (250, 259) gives 0.5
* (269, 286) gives -1.6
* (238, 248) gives 1.9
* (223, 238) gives 1.2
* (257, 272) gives 0.8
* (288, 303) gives -1.9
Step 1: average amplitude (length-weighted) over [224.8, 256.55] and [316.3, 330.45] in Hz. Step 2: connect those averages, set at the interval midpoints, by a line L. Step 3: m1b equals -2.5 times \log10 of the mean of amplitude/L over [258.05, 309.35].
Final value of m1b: -0.15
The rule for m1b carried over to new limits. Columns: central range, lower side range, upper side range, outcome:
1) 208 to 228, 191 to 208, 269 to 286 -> 0.06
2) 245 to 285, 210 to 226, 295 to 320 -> 0.02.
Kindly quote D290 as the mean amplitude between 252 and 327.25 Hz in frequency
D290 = 34.4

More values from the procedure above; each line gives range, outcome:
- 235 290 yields 31.5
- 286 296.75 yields 38.6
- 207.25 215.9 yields 31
